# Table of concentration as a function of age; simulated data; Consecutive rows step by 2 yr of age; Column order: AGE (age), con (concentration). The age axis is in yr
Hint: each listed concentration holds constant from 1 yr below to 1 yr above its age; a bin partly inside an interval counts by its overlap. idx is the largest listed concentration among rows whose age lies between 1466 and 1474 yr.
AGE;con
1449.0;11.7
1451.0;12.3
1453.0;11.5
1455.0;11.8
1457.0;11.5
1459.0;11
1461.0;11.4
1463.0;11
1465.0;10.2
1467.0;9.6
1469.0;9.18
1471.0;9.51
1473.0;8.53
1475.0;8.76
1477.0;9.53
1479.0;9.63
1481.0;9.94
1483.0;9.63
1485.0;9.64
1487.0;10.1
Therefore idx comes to 9.6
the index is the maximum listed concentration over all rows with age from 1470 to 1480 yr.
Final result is 9.63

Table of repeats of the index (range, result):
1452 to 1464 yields 11.8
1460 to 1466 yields 11.4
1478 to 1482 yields 9.94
